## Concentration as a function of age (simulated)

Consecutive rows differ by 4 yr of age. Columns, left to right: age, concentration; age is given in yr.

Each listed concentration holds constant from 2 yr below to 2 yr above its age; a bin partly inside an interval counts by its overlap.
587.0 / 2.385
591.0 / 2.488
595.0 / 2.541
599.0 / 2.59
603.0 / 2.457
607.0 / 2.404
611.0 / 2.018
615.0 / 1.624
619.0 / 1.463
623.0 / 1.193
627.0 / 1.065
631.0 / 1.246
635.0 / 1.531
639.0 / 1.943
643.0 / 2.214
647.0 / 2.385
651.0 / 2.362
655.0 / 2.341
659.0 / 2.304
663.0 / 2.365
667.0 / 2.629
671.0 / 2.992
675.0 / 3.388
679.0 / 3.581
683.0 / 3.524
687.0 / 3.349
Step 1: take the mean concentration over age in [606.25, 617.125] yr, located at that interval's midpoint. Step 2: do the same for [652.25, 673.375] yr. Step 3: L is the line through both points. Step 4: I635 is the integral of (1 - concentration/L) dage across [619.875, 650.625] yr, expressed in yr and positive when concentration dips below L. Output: 7.74 yr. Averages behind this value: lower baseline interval 1.96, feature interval 1.68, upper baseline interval 2.54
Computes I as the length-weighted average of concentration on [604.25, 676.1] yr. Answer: 2.07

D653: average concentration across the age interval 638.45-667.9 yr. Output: 2.32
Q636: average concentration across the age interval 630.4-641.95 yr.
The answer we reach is 1.67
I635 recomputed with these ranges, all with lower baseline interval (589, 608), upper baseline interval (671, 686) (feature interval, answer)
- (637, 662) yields 6.69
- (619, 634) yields 8.45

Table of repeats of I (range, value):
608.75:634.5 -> 1.45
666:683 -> 3.22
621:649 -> 1.65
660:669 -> 2.48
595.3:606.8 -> 2.51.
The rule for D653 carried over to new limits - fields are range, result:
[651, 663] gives 2.34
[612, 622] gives 1.56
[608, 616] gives 1.92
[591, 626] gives 2.03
